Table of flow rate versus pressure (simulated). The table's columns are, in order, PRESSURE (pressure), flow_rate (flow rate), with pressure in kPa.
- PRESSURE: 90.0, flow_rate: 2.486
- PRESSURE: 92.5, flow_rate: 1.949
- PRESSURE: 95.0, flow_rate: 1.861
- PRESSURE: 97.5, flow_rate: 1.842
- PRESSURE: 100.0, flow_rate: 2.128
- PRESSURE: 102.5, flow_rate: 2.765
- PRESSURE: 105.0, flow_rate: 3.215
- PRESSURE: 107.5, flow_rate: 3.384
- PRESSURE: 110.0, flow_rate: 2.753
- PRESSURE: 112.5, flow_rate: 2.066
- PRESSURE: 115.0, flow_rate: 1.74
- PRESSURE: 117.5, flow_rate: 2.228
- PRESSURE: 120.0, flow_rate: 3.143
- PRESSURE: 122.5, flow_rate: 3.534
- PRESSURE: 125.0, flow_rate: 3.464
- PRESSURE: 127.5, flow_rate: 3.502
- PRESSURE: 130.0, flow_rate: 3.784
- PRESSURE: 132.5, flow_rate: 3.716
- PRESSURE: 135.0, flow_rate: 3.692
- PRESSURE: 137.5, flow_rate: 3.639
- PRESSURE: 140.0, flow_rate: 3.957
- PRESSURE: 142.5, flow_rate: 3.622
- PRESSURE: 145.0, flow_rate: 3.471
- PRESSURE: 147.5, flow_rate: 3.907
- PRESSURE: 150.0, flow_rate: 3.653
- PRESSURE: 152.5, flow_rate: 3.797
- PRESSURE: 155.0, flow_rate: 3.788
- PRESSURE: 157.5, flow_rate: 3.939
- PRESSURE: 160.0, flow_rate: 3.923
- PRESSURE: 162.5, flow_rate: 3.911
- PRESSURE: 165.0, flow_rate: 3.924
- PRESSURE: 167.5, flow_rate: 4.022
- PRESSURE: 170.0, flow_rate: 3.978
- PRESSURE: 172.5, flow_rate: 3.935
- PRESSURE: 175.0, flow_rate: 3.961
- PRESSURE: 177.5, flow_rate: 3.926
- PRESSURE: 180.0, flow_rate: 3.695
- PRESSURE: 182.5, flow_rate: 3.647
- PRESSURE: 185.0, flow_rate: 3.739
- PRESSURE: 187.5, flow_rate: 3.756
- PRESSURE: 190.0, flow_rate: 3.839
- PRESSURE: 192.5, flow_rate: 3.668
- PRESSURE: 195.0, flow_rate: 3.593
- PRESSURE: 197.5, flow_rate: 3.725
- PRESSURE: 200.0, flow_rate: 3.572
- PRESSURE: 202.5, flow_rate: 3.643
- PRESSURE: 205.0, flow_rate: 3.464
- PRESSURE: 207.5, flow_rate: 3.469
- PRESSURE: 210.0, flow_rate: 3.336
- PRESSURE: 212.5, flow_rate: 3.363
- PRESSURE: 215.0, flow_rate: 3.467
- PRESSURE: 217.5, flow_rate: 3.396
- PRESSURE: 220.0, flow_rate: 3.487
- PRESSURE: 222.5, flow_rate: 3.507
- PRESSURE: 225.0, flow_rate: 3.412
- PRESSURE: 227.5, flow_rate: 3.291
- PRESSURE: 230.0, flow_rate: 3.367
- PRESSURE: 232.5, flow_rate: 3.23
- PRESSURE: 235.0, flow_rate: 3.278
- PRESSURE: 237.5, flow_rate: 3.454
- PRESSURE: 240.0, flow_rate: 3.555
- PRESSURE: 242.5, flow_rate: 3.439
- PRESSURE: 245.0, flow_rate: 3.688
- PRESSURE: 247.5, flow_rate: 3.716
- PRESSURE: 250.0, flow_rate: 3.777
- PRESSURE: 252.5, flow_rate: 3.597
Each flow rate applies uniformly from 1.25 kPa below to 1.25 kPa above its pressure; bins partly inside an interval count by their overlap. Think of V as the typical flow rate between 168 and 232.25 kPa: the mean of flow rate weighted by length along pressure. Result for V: 3.61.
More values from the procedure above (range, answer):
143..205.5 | 3.78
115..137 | 3.3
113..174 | 3.58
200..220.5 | 3.46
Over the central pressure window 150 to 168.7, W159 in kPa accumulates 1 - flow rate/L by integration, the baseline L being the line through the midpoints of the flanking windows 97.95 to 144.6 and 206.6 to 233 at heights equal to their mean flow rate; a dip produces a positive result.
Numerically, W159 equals -3.8 kPa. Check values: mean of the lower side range 3.11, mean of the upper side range 3.4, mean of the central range 3.88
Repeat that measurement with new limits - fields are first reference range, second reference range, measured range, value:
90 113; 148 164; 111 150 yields -1.1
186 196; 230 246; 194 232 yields 1.2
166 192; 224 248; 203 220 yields 0.8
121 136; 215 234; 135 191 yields -4.6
